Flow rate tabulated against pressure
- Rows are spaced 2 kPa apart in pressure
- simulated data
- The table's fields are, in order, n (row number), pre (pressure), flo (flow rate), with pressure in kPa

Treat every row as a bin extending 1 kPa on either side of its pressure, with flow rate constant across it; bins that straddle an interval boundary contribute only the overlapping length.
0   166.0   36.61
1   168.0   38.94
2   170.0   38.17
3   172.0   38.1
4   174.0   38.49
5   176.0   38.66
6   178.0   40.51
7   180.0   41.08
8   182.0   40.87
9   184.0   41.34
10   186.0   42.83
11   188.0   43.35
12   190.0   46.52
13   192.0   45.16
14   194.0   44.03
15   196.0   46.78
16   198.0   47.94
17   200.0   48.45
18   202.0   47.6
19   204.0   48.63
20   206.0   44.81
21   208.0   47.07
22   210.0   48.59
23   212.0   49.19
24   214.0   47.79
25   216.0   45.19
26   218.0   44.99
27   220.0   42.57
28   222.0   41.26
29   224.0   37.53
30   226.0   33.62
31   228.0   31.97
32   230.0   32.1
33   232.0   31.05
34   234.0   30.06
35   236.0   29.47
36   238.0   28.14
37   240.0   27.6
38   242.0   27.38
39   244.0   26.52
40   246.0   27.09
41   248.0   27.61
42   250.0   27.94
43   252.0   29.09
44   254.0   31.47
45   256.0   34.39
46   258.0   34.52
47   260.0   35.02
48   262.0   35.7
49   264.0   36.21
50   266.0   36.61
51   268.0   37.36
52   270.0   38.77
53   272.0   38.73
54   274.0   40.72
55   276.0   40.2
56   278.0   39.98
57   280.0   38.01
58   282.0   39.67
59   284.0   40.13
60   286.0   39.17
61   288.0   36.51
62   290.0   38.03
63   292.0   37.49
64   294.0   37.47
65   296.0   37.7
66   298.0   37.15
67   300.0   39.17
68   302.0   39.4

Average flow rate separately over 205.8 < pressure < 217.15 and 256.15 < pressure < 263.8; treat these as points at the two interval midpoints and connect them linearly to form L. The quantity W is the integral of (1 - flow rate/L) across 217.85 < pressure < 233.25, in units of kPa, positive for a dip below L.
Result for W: 2.64 kPa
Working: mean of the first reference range 47.2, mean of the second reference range 35.1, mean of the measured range 36.3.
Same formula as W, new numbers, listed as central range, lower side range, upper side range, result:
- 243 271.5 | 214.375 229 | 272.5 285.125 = 5.0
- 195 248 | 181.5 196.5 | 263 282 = 4.1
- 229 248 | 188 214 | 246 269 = 4.5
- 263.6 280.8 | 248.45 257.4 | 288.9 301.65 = -2.3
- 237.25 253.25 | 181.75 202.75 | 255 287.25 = 5.0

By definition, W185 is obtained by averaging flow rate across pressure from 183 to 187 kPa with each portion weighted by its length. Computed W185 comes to 42.1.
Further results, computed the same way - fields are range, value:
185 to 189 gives 43.1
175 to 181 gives 40.1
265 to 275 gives 38.4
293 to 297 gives 37.6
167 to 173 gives 38.4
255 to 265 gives 35.2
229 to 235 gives 31.1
